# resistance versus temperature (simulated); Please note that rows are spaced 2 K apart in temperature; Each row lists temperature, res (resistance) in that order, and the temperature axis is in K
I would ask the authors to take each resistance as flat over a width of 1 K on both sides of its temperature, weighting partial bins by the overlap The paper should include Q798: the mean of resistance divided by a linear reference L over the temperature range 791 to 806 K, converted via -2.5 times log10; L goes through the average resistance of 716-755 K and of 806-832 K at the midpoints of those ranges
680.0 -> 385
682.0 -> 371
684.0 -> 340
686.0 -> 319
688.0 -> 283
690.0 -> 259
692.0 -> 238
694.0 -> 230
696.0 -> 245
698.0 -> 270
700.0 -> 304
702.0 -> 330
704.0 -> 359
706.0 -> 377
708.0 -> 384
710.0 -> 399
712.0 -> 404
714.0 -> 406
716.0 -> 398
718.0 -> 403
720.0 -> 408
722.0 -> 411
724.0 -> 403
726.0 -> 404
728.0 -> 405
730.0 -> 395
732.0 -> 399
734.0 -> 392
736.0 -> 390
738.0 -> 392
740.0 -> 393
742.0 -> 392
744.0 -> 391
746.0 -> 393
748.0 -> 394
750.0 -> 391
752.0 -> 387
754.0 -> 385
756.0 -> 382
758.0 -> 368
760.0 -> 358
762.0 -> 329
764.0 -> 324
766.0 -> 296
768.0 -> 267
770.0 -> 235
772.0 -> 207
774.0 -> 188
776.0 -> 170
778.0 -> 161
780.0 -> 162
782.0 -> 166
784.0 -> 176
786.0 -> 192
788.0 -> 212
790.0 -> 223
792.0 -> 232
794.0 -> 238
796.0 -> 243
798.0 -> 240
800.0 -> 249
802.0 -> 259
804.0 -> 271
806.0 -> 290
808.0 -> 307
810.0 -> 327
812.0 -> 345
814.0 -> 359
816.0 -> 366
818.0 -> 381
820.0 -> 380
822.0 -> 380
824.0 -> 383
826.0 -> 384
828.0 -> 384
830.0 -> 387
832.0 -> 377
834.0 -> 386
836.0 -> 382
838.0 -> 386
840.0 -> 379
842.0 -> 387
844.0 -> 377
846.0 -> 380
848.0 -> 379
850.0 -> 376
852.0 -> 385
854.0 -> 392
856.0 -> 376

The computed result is 0.43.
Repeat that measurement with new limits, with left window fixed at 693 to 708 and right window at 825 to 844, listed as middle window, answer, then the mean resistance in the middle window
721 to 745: -0.215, 397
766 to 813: 0.462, 234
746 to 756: -0.159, 389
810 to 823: 0.023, 365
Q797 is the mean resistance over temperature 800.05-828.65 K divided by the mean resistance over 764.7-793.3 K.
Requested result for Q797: 1.64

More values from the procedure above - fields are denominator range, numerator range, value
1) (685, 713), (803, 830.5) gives 1.12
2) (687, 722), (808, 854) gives 1.11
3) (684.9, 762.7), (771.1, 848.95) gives 0.83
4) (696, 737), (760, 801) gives 0.60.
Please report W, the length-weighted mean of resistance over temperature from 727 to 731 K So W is 400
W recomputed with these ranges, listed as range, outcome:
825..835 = 384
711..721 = 404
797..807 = 262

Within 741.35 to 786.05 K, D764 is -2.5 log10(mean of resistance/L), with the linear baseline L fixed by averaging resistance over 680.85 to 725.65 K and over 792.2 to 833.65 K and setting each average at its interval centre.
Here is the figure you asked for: 0.14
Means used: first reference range 344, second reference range 327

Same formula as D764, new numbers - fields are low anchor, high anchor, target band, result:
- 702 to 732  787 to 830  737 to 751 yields -0.07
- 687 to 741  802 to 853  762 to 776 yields 0.39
